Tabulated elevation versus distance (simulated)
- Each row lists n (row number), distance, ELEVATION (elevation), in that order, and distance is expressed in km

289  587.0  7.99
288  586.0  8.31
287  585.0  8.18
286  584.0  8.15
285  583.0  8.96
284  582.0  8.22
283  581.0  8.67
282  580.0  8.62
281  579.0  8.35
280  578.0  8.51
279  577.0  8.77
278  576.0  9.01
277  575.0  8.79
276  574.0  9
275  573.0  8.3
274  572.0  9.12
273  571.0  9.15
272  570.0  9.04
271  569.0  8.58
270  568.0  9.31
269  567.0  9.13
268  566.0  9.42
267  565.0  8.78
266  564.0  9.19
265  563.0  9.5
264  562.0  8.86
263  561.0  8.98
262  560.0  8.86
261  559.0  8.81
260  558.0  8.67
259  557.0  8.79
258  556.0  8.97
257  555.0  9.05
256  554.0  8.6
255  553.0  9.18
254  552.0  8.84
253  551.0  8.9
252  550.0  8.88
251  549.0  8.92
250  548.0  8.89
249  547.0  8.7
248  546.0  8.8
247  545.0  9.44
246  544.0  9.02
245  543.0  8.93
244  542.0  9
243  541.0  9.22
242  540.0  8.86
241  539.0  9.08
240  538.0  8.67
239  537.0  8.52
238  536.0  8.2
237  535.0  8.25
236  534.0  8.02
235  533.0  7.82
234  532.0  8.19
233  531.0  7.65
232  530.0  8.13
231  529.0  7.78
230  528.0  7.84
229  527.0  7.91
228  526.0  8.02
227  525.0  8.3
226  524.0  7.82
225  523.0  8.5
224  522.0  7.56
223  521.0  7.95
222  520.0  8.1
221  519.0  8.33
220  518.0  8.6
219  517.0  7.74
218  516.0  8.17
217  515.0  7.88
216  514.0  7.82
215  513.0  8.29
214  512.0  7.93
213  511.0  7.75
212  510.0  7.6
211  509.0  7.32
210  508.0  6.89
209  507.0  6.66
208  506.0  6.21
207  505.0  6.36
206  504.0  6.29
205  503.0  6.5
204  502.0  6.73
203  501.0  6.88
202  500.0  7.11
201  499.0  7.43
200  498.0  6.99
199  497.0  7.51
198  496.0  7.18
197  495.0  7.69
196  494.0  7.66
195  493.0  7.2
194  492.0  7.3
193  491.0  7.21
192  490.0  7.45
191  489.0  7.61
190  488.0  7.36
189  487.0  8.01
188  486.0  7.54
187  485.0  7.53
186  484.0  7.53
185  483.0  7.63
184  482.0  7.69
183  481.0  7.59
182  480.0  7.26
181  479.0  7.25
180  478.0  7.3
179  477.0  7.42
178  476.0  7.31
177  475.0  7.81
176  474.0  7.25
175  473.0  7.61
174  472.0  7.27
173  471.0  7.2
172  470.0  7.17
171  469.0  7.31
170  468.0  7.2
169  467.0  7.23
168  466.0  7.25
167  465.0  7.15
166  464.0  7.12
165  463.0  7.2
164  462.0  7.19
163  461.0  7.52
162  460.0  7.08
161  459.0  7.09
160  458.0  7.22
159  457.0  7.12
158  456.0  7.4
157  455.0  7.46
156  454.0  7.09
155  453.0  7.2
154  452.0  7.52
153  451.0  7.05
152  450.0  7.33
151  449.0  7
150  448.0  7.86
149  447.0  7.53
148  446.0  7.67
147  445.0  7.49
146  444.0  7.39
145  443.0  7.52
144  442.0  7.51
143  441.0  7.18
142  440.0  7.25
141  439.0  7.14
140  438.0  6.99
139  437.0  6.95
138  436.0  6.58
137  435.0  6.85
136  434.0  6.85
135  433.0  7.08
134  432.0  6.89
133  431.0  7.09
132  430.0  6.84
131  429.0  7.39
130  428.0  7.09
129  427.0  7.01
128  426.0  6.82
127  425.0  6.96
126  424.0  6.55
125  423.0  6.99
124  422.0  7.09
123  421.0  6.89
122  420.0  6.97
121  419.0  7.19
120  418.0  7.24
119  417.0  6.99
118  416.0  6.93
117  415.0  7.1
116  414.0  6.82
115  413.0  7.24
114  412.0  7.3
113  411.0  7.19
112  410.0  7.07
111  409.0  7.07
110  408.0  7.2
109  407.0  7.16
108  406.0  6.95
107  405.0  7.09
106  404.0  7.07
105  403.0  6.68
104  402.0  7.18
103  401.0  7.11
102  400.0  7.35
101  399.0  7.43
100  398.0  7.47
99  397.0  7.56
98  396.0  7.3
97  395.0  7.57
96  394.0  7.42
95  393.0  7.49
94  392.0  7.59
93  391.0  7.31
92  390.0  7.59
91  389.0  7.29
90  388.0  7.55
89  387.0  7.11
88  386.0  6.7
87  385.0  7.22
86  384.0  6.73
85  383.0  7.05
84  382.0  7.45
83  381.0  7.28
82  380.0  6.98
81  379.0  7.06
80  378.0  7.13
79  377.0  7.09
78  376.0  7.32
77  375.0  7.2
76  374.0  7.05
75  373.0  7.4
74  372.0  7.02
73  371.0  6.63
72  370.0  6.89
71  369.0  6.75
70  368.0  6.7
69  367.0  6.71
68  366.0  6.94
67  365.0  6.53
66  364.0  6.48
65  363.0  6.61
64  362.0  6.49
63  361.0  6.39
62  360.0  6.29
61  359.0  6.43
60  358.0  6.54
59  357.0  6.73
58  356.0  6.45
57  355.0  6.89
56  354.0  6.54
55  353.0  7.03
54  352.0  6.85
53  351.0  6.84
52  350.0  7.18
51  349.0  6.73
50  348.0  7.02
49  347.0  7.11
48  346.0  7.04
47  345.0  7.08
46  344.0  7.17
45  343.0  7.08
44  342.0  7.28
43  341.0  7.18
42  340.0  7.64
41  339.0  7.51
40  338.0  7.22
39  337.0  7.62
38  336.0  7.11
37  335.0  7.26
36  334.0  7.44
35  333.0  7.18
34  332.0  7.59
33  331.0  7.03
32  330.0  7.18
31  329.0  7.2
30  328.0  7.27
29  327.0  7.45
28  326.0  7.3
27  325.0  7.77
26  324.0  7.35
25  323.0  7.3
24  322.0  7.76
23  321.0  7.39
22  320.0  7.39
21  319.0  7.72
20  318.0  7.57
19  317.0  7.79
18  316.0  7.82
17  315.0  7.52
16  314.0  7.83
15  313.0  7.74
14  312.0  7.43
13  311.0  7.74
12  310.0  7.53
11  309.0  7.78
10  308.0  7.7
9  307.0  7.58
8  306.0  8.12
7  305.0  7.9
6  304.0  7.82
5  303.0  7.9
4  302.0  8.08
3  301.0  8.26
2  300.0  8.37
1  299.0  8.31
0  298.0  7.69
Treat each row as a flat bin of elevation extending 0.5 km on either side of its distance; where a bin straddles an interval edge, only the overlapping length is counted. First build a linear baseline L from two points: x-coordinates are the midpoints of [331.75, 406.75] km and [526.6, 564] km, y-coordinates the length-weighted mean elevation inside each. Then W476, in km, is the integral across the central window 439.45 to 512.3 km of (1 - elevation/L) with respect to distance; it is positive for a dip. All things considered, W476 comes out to 6.8 km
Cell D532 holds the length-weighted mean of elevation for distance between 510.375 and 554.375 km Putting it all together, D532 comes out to 8.38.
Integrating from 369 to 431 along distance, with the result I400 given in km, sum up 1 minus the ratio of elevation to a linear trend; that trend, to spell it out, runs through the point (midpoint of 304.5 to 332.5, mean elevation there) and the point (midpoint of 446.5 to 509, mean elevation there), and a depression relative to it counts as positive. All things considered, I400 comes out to 2.3 km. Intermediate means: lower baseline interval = 7.56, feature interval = 7.13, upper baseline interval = 7.25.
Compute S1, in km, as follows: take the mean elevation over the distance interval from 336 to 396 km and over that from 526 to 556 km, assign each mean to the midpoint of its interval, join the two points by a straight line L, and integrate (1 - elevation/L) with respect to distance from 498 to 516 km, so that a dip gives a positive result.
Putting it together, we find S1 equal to 2.4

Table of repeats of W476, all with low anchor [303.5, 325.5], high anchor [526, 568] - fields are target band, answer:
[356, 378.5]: 3.2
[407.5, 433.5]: 3.5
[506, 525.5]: 1.7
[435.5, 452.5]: 2.0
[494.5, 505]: 1.9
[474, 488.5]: 1.6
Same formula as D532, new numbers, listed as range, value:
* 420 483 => 7.22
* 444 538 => 7.5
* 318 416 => 7.12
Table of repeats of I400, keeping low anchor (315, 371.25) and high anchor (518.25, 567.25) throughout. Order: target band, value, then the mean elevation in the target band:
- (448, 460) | 1.0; 7.25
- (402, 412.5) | 0.7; 7.08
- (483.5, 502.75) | 2.0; 7.35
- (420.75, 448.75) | 2.4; 7.12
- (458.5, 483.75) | 2.3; 7.33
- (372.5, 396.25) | 0.5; 7.24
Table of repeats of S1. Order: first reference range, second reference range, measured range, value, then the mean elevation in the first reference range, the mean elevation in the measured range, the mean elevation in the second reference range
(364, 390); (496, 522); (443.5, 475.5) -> -0.22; 7.03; 7.31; 7.4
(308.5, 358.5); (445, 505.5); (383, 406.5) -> 0.14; 7.28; 7.25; 7.3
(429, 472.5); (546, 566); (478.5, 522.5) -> 3.19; 7.21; 7.44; 8.92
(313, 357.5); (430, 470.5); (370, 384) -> 0.27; 7.26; 7.1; 7.21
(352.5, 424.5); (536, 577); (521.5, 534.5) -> 0.97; 7.03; 7.96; 8.93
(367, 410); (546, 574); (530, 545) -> 0.28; 7.16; 8.55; 8.94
